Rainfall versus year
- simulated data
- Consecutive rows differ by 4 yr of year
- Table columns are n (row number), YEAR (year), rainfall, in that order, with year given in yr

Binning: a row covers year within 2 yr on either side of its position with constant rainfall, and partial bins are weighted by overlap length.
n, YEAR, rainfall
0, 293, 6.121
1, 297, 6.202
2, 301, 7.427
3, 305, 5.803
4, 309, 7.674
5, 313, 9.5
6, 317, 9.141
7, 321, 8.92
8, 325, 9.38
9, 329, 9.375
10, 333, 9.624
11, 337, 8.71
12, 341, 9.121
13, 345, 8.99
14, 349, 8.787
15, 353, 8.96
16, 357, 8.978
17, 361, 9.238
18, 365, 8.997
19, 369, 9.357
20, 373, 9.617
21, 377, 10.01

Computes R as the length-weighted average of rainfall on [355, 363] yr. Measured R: 9.11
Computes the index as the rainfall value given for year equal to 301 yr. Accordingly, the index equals 7.427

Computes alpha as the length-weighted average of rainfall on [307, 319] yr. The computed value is 8.77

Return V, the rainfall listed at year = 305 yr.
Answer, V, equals 5.803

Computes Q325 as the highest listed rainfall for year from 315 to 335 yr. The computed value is 9.624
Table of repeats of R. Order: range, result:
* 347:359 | 8.91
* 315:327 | 9.15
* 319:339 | 9.2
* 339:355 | 8.96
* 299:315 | 7.6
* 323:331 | 9.38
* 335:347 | 8.94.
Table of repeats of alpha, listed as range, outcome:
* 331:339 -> 9.17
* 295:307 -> 6.48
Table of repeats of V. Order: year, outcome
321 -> 8.92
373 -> 9.617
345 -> 8.99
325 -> 9.38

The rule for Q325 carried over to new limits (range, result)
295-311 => 7.674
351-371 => 9.357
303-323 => 9.5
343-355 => 8.99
